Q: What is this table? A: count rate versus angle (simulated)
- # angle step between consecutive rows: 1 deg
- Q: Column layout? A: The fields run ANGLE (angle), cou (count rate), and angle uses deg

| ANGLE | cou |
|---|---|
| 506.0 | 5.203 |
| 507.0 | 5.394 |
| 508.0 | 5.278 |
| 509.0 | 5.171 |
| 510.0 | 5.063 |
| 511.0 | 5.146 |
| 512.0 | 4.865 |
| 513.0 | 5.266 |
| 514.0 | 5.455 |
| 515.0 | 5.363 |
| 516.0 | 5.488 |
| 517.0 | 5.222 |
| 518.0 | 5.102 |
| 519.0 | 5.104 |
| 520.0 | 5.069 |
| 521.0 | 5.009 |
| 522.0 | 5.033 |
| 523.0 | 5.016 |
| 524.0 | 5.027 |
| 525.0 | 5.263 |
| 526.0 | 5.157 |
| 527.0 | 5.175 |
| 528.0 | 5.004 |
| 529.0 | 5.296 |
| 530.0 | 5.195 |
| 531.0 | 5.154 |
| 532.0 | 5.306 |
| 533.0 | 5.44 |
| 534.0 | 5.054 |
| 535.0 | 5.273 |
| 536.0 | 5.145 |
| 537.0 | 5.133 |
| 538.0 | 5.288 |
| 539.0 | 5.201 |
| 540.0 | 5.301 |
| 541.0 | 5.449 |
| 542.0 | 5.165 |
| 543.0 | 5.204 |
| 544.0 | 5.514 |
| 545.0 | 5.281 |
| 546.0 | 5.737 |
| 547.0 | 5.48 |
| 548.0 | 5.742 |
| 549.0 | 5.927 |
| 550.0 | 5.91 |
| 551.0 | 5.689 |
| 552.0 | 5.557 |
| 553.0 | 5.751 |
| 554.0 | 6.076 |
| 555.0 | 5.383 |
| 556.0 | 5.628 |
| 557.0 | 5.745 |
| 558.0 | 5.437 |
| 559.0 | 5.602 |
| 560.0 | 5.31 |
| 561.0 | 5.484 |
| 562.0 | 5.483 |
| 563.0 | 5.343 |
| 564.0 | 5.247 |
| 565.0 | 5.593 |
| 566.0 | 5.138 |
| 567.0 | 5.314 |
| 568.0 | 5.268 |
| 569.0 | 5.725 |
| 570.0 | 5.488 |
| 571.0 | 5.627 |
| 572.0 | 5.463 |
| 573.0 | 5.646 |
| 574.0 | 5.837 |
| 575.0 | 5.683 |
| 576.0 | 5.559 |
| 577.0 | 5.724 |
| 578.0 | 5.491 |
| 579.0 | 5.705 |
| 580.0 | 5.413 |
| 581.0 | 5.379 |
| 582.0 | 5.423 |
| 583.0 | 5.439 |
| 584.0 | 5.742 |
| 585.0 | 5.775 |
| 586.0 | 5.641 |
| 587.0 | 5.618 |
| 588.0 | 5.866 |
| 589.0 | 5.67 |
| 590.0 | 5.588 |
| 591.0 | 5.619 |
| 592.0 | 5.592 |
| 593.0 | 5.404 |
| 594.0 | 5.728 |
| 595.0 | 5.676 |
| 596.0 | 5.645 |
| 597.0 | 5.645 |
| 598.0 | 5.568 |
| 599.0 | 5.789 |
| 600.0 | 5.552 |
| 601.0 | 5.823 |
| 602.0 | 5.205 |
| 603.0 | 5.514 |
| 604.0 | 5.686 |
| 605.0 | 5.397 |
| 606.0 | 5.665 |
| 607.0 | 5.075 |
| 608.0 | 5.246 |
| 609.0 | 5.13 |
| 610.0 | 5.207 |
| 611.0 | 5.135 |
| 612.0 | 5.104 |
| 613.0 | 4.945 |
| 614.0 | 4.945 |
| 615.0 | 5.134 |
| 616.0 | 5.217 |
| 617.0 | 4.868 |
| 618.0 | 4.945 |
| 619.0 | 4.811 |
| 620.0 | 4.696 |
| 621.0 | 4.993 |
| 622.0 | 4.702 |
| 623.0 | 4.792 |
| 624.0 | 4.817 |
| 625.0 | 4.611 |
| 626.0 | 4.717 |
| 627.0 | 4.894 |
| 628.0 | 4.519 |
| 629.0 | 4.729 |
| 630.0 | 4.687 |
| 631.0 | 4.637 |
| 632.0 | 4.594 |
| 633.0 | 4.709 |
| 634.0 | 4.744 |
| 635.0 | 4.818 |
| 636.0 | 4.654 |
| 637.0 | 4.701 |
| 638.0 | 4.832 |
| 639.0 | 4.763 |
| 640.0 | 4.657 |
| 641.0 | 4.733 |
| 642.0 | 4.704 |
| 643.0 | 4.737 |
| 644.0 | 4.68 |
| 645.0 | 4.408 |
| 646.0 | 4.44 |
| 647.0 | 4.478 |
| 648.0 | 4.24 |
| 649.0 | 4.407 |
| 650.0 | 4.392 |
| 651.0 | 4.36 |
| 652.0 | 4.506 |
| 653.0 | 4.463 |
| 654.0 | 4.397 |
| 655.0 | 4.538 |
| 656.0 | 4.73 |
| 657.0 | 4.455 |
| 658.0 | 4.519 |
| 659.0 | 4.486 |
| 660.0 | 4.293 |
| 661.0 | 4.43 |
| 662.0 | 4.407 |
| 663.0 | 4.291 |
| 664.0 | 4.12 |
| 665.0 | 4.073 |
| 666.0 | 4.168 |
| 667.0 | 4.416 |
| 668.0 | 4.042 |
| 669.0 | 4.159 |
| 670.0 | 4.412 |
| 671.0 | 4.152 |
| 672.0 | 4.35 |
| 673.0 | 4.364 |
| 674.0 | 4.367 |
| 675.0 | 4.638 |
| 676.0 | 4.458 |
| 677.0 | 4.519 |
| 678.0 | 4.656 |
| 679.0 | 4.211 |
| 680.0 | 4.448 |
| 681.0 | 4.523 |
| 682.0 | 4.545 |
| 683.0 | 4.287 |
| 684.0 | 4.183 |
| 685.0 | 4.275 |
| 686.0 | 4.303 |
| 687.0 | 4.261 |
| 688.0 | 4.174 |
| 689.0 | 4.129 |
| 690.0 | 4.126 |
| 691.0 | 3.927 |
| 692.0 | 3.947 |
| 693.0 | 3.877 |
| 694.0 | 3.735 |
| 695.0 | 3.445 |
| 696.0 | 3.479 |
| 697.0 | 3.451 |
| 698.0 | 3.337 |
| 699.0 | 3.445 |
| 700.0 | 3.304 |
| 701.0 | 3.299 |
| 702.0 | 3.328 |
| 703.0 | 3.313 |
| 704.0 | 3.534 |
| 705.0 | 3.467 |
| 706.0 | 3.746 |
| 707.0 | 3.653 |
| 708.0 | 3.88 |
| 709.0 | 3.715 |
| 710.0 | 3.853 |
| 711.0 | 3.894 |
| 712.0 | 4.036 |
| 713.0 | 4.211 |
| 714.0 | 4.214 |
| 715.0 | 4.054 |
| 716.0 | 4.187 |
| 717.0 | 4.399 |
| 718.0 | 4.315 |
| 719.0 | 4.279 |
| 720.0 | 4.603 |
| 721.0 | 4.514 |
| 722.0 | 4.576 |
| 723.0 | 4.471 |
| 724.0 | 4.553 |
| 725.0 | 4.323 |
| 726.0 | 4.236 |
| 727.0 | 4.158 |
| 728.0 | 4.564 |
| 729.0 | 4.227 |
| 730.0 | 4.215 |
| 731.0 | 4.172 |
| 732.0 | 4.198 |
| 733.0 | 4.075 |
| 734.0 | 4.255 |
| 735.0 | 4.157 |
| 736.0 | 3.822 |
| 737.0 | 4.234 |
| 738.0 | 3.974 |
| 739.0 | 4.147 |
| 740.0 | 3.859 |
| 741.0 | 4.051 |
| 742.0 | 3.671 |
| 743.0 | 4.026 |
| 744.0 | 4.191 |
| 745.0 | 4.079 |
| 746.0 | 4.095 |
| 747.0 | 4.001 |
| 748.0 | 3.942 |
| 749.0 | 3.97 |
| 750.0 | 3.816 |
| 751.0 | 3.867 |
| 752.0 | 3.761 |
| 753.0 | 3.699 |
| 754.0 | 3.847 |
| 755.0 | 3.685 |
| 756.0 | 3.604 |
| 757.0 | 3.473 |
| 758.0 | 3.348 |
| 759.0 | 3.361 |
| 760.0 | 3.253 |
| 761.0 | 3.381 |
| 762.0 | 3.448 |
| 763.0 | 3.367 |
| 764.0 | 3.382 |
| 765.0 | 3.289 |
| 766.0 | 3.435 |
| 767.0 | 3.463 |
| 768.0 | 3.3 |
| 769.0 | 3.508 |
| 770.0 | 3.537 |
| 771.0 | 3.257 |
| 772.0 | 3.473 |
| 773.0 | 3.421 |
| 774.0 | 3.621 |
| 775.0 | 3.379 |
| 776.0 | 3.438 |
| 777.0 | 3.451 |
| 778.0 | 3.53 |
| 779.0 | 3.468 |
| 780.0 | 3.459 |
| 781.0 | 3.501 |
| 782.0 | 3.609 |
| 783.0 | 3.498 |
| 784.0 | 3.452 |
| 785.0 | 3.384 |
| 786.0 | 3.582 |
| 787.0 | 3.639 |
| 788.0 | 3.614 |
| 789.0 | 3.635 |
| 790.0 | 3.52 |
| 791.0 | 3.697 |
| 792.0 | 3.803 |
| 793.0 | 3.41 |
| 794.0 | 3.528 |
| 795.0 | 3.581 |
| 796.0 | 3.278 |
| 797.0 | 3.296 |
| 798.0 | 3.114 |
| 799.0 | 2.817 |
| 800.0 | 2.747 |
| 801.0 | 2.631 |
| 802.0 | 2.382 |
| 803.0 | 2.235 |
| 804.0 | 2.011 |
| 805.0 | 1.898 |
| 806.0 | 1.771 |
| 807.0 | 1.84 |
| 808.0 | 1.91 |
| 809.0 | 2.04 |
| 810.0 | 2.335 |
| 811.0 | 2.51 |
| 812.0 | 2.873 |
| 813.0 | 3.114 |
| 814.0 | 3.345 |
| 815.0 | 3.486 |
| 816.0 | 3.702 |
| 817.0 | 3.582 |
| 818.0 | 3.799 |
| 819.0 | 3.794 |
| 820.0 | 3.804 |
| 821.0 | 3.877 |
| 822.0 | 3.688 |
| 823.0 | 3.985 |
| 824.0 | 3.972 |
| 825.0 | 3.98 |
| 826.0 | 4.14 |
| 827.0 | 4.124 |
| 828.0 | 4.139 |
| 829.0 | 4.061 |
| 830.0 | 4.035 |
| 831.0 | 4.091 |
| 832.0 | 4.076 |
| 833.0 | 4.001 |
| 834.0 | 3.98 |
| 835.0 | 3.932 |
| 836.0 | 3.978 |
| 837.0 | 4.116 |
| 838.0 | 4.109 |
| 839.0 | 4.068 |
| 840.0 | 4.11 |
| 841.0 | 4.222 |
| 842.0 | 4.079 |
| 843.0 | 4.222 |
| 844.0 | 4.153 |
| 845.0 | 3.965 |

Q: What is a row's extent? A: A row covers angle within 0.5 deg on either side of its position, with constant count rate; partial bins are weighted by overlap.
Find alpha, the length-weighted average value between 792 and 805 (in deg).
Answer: 2.91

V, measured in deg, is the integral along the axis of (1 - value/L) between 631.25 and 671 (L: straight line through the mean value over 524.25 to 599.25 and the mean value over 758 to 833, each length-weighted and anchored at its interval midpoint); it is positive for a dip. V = 1.6 deg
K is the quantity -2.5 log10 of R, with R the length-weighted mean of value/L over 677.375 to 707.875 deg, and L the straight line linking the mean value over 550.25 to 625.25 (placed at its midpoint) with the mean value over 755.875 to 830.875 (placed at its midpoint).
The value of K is 0.13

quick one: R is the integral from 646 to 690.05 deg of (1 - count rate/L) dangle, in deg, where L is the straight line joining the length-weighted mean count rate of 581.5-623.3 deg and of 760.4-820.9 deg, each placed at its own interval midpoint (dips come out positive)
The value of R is 2.4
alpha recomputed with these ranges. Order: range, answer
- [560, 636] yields 5.29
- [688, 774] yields 3.85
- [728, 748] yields 4.09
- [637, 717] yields 4.18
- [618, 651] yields 4.67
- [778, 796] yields 3.54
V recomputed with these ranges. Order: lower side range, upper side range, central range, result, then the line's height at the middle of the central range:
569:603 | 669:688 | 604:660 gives 2.6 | 4.99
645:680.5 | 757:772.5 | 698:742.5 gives -2.4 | 3.82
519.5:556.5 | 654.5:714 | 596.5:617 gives -2.5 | 4.75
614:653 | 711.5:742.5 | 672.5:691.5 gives 0.5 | 4.45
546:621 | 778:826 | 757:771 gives 0.8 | 3.6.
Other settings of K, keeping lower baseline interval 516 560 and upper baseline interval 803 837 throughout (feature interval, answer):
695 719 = 0.115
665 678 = 0.020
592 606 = -0.137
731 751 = -0.025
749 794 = 0.060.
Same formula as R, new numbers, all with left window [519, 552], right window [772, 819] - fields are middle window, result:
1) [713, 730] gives -2.7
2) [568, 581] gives -1.6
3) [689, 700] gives 0.8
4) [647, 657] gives -0.3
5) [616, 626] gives -0.5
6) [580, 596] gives -2.4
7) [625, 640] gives -0.7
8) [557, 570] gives -0.9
